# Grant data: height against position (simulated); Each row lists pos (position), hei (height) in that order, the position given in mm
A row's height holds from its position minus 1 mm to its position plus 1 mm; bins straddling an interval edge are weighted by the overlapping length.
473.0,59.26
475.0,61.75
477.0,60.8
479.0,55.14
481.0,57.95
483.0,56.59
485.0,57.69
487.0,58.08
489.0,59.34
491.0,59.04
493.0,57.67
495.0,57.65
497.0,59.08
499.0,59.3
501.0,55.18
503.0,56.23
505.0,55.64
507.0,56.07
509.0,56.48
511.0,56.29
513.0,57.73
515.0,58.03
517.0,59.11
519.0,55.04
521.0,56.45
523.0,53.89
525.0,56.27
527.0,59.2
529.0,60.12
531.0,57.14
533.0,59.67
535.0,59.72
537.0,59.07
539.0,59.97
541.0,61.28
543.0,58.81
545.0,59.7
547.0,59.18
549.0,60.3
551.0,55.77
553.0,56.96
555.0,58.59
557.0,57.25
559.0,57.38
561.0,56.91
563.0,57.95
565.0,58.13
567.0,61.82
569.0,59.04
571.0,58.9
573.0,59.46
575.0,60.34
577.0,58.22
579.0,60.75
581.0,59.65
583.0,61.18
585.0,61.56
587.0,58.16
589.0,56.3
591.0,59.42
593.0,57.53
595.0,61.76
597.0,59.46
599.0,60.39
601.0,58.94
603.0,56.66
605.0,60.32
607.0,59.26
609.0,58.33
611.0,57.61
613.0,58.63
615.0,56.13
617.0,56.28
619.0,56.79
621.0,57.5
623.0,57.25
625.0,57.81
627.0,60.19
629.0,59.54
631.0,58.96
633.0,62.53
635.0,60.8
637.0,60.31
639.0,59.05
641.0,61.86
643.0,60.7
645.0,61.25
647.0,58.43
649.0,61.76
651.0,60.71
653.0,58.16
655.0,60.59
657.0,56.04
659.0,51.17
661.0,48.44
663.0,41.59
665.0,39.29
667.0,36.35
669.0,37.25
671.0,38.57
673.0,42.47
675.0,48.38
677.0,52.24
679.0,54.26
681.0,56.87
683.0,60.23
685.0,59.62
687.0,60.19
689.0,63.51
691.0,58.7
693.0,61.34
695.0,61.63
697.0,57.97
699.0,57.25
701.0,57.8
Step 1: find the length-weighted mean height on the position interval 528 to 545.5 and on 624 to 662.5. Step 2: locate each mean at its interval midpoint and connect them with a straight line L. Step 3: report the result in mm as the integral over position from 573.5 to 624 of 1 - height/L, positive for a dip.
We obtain 0.21 mm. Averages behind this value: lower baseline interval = 59.5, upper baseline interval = 58.6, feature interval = 58.7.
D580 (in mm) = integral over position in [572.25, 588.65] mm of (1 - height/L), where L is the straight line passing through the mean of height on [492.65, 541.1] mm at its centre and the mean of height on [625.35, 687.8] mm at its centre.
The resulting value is -1.0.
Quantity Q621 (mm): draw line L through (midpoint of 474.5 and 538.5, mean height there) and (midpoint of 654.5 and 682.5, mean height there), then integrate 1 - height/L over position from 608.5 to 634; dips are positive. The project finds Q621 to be -4.0 mm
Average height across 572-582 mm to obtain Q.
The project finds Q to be 59.7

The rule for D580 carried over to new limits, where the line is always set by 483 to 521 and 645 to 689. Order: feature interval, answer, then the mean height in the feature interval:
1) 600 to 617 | -1.3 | 58.1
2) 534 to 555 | -1.1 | 59.1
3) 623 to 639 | -2.0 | 59.8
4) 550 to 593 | -2.8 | 58.7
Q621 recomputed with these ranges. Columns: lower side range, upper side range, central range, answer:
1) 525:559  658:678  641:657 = -4.95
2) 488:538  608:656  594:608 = -0.18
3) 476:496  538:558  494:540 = 0.67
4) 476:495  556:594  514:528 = 0.37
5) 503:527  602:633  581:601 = -0.59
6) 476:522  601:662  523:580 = -0.93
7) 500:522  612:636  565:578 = -0.43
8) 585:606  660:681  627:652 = -4.96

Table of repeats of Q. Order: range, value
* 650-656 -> 59.8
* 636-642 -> 60.4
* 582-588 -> 60.3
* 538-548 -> 59.8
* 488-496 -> 58.4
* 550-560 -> 57.2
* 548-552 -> 58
